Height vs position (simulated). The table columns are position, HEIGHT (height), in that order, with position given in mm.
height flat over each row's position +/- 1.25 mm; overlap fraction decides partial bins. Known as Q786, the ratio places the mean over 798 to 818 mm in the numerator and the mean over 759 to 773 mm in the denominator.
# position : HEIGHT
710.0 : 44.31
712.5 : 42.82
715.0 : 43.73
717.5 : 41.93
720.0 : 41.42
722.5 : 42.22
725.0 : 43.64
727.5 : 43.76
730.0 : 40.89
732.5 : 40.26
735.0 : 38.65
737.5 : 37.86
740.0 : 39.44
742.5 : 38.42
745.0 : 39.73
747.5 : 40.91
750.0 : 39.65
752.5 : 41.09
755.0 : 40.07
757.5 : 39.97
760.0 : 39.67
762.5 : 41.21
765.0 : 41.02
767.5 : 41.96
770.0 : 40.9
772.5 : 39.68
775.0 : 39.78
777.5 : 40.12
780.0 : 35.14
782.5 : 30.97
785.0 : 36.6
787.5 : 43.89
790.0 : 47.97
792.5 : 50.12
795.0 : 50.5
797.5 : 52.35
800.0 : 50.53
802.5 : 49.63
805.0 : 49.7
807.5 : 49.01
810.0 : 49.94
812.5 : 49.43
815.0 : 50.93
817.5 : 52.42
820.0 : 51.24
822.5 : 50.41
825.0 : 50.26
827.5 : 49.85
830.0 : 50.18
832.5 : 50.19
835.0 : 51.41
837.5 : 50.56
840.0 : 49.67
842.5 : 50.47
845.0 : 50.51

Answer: 1.2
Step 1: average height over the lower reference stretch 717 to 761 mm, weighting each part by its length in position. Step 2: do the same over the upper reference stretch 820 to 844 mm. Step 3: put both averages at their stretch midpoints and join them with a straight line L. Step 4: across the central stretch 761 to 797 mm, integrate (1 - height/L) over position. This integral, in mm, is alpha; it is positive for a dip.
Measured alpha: 2.5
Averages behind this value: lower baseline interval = 40.5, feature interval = 41.6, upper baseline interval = 50.4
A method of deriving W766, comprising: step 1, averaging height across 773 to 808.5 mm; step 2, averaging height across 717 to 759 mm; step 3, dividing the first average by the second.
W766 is 1.1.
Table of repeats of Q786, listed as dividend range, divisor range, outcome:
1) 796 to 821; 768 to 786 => 1.34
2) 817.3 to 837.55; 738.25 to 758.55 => 1.27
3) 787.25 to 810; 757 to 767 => 1.22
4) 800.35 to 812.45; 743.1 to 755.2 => 1.23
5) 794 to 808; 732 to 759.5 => 1.27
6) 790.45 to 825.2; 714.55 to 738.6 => 1.22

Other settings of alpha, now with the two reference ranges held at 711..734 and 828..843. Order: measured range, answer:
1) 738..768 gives 2.9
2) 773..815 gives 1.8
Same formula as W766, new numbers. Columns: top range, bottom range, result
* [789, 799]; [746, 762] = 1.25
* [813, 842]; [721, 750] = 1.25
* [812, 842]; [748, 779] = 1.25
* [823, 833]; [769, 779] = 1.25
